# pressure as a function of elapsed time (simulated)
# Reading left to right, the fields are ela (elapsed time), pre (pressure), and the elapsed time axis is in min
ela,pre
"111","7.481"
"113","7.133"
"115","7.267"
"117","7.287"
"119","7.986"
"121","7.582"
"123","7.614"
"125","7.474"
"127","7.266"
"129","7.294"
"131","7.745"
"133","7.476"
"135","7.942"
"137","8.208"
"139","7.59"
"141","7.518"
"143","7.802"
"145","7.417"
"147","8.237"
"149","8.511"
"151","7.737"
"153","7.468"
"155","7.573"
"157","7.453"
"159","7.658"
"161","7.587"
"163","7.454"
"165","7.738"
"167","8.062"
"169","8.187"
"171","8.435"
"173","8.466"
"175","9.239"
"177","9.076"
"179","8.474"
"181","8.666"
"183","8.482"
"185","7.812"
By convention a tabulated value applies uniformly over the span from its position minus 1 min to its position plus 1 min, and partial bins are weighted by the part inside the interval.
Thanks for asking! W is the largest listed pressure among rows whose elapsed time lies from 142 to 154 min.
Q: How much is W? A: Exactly 8.511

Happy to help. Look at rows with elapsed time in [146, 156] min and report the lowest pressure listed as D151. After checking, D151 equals 7.468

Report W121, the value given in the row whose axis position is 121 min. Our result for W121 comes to 7.582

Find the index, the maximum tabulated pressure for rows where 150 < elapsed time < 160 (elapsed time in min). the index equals 7.737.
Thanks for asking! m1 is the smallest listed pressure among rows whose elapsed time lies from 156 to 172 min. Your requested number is 7.453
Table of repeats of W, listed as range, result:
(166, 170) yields 8.187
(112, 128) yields 7.986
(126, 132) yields 7.745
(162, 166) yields 7.738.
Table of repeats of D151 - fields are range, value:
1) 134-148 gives 7.417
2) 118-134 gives 7.266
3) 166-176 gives 8.062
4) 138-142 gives 7.518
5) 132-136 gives 7.476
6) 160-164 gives 7.454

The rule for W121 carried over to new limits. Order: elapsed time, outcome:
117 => 7.287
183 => 8.482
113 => 7.133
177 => 9.076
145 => 7.417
